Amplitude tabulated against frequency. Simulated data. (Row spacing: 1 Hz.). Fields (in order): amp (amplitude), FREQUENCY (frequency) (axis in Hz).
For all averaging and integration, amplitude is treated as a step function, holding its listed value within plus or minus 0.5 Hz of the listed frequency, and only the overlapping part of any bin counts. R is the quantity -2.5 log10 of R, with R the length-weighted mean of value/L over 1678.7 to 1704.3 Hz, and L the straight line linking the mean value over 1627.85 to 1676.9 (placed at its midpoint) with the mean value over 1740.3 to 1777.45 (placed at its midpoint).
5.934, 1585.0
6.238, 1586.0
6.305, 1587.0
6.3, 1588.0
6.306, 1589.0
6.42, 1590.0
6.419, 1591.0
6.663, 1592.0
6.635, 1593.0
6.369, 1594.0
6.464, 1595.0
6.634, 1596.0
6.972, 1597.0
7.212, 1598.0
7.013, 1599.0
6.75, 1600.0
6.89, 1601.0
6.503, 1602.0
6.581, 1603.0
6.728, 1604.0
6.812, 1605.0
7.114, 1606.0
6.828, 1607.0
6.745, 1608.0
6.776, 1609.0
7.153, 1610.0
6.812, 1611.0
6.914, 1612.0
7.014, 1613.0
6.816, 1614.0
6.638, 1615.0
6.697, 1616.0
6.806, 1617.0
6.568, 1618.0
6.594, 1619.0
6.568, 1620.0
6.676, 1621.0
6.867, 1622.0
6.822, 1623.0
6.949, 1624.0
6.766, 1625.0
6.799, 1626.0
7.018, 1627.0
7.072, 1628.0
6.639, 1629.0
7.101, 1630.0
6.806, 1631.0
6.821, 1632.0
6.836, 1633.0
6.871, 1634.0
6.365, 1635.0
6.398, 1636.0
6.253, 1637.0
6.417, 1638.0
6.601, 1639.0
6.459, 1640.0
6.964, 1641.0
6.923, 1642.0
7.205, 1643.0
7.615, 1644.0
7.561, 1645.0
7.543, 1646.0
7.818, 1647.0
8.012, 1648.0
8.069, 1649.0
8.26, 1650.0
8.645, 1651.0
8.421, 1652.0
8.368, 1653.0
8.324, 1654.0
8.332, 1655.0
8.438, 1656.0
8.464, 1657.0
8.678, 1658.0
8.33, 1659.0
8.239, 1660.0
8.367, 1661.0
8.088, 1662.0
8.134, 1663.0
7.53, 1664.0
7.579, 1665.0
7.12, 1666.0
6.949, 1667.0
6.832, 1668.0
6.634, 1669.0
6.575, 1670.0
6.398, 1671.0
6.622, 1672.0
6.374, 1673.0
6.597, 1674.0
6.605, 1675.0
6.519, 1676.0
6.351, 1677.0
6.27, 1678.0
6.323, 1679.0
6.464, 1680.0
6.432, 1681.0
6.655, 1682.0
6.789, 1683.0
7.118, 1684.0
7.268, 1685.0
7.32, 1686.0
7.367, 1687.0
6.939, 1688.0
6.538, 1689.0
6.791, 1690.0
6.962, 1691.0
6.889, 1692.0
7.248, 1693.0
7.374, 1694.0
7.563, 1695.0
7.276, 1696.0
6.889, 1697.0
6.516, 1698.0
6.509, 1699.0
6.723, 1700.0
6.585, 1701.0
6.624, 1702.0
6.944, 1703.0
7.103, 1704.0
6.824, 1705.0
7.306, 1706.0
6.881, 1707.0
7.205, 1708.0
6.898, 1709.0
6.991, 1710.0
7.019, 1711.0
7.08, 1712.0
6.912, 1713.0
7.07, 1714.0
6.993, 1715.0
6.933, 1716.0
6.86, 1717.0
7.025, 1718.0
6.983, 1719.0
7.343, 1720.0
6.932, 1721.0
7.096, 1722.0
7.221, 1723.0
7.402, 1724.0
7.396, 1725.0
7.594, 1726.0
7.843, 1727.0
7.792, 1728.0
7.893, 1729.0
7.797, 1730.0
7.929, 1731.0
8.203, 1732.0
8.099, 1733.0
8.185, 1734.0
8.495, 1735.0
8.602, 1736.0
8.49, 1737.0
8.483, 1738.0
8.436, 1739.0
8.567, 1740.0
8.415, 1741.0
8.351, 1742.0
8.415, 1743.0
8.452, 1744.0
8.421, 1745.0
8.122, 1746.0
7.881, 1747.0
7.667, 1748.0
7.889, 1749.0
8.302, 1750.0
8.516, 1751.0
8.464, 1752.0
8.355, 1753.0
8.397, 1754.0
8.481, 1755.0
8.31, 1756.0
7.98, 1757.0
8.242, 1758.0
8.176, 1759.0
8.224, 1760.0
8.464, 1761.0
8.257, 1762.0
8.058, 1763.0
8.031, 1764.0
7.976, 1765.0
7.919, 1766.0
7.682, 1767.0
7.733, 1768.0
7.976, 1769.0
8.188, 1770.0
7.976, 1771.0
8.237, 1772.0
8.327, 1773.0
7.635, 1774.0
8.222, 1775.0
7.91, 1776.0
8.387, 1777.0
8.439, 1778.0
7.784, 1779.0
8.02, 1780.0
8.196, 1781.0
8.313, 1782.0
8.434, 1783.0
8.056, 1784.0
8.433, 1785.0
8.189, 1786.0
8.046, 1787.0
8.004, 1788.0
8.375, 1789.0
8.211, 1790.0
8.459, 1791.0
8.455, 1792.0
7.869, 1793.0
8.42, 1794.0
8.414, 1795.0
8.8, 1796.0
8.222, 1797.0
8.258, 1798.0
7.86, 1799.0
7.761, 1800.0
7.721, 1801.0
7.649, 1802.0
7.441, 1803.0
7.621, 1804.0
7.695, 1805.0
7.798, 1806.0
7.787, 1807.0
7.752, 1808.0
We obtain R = 0.11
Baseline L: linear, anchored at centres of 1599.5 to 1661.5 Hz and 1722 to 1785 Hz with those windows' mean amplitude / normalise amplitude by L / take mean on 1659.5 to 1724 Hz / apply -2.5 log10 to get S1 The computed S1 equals 0.10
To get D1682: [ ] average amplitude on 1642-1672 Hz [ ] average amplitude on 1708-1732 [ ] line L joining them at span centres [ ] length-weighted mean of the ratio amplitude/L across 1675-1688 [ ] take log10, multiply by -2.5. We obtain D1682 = 0.13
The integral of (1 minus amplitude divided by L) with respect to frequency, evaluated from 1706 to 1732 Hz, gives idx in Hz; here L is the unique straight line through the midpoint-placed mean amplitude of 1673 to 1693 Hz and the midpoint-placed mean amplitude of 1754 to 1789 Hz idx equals 0.2 Hz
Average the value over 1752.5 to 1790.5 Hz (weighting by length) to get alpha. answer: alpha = 8.15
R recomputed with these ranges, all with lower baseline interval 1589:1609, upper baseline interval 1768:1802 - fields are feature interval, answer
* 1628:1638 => 0.05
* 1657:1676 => -0.01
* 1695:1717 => 0.09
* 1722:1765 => -0.04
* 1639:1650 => -0.05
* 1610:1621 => 0.01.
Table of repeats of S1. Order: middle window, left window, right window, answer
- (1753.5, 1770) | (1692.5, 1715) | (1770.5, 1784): -0.03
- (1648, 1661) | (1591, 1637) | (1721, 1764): -0.16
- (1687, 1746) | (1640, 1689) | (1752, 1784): 0.05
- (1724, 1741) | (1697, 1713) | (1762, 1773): -0.10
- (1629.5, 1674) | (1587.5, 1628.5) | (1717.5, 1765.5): -0.04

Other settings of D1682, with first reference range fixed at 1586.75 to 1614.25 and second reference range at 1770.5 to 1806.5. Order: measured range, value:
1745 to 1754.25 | -0.050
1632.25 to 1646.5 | 0.024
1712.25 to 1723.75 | 0.080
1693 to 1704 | 0.078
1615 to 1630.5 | 0.015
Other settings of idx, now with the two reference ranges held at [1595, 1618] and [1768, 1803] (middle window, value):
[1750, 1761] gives -0.6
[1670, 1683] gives 1.5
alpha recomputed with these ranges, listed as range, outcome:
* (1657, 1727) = 7.06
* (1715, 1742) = 7.77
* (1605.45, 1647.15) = 6.85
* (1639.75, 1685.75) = 7.38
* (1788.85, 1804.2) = 8.1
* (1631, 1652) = 7.2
